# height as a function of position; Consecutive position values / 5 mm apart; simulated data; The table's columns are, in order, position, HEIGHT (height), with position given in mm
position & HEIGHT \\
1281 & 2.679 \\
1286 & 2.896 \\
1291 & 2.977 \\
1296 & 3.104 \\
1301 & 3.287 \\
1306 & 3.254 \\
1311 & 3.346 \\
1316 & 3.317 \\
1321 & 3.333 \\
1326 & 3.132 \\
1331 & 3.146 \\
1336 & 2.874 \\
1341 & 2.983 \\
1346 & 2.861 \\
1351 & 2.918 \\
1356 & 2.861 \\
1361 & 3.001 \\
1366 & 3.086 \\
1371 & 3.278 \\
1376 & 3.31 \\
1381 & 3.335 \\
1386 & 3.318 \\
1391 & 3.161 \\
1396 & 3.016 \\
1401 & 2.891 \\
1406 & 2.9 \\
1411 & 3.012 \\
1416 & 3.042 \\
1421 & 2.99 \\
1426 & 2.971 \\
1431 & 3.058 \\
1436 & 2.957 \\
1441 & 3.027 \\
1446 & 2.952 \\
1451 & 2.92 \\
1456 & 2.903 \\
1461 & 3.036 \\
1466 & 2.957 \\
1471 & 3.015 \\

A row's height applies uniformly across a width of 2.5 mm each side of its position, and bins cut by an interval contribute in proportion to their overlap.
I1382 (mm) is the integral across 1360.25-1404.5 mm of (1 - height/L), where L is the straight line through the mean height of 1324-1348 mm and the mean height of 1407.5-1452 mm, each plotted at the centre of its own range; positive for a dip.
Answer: -2.4 mm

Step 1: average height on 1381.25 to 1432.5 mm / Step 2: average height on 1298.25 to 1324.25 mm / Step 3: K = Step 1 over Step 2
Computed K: 0.9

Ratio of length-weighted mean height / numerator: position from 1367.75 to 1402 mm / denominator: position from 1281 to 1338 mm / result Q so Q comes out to 1.0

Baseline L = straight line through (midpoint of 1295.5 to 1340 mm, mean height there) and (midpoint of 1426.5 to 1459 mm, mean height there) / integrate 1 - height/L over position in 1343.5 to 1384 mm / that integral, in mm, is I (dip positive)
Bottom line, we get 0.4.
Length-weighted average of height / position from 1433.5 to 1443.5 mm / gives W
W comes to 2.99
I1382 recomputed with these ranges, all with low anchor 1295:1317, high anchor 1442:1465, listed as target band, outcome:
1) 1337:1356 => 1.6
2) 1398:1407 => 0.5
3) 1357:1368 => 0.5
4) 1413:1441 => 0.1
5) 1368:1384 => -0.9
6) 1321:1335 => 0.3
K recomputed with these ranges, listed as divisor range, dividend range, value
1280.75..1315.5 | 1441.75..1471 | 0.95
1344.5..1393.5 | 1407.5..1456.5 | 0.96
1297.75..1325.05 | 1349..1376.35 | 0.93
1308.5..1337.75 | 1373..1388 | 1.04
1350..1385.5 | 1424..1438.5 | 0.96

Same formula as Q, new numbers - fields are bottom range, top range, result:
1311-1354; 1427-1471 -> 0.97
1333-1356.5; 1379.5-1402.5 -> 1.08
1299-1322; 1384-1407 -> 0.93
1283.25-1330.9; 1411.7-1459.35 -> 0.94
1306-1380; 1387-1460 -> 0.96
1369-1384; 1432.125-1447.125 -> 0.90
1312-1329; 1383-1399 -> 0.97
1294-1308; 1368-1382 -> 1.02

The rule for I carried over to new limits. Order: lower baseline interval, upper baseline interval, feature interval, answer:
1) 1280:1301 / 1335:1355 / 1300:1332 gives -3.5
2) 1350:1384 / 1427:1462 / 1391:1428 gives 0.7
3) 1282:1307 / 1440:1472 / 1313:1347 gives -0.7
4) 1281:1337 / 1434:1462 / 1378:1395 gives -1.2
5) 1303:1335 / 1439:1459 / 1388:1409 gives 0.4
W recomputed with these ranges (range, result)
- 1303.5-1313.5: 3.3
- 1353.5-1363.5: 2.93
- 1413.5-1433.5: 3.02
